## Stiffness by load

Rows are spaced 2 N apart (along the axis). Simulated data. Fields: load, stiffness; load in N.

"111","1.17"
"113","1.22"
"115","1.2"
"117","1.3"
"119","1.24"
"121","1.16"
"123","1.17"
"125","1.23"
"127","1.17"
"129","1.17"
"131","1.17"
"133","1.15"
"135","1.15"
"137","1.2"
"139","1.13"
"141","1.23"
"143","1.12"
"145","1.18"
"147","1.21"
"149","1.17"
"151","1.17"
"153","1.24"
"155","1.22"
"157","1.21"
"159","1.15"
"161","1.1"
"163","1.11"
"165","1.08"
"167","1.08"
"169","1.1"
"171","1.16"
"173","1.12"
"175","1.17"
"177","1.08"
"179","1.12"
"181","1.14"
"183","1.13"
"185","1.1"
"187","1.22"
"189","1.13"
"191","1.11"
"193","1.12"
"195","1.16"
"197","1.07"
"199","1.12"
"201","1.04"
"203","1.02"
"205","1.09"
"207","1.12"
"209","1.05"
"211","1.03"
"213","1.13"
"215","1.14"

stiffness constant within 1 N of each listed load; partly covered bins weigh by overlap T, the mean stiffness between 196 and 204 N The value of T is 1.06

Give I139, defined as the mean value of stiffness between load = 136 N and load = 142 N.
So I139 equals 1.19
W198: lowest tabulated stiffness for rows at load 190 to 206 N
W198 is 1.02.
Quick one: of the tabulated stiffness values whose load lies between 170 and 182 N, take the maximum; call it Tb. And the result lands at 1.17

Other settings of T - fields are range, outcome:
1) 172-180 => 1.12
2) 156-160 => 1.18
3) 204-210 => 1.09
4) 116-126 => 1.22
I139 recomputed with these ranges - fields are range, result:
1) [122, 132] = 1.18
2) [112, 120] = 1.24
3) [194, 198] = 1.11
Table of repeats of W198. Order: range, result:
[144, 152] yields 1.17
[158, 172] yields 1.08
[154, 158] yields 1.21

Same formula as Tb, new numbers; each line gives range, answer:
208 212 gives 1.05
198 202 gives 1.12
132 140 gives 1.2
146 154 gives 1.24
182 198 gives 1.22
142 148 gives 1.21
